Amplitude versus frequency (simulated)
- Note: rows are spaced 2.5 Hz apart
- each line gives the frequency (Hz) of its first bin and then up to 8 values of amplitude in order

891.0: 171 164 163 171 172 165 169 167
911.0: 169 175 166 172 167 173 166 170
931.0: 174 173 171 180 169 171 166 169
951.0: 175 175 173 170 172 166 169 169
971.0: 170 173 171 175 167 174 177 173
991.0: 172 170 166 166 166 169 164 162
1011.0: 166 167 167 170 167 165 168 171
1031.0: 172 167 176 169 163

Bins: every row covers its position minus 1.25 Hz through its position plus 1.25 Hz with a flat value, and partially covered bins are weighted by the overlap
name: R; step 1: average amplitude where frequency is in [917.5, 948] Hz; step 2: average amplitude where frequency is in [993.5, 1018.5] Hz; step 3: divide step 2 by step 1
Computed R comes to 1.0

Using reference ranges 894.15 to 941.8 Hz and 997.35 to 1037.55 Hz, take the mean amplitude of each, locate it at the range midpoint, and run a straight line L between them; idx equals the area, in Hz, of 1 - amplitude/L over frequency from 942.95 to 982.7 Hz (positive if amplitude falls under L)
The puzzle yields -0.4 Hz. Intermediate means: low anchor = 170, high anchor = 168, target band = 171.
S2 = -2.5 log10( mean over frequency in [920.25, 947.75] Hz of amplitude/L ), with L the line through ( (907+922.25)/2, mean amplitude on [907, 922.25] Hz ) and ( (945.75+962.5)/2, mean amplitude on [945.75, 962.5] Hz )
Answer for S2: 0.00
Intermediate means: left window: 169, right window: 172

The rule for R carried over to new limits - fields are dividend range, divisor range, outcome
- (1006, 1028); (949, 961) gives 0.96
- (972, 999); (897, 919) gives 1.01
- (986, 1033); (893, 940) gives 0.99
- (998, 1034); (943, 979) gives 0.98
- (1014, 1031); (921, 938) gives 0.98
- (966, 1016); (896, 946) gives 0.99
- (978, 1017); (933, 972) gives 0.99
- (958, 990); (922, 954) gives 1.00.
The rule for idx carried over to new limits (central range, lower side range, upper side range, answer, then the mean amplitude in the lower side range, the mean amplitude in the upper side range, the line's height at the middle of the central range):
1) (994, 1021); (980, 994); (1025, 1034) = 0.7 Hz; 172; 170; 171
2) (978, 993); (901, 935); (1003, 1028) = -0.5 Hz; 170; 167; 168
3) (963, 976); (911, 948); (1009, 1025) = -0.1 Hz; 171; 167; 169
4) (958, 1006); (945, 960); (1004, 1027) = -0.3 Hz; 171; 166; 169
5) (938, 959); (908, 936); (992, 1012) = -0.4 Hz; 170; 166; 169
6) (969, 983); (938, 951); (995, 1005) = -0.2 Hz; 171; 167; 169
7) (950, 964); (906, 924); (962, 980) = -0.2 Hz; 170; 170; 170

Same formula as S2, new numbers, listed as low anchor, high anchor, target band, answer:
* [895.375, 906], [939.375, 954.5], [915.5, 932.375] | 0.00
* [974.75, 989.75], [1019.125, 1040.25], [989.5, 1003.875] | 0.02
